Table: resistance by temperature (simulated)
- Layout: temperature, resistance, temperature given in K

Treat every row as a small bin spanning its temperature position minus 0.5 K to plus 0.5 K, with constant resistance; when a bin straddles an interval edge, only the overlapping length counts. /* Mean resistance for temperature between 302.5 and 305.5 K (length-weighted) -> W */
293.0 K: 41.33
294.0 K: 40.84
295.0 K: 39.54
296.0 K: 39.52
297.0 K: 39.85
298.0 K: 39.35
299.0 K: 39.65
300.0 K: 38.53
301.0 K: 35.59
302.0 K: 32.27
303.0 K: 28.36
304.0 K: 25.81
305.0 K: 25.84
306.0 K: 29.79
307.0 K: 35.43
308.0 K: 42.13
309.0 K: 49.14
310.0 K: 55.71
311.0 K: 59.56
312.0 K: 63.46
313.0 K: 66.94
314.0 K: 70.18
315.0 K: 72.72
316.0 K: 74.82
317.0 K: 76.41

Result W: 26.7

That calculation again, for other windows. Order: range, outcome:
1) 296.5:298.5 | 39.6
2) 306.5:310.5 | 45.6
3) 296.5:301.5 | 38.6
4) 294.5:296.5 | 39.5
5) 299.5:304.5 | 32.1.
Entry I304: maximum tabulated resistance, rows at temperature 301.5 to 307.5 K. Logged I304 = 35.43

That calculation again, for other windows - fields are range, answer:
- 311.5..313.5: 66.94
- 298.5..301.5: 39.65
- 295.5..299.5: 39.85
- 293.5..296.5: 40.84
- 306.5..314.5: 70.18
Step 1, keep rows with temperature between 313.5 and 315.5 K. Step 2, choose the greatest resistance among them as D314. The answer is 72.72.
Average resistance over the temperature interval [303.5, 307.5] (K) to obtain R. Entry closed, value 29.2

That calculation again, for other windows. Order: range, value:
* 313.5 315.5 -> 71.5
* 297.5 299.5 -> 39.5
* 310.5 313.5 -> 63.3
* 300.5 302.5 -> 33.9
